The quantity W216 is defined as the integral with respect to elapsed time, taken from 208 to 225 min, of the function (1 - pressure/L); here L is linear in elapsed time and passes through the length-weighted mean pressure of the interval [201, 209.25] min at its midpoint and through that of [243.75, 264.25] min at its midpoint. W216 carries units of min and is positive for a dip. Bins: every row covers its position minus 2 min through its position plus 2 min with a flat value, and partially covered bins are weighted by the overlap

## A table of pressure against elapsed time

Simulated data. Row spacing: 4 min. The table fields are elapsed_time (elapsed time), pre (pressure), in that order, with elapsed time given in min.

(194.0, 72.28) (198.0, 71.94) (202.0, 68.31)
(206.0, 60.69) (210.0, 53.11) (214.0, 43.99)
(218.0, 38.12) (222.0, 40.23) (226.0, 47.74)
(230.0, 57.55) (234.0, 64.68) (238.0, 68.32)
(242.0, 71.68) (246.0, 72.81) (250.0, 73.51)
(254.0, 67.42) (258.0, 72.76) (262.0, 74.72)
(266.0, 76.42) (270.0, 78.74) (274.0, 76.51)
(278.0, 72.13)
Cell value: 5.4 min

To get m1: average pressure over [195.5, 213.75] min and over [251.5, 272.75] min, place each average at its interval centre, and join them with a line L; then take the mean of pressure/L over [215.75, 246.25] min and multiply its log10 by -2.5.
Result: 0.196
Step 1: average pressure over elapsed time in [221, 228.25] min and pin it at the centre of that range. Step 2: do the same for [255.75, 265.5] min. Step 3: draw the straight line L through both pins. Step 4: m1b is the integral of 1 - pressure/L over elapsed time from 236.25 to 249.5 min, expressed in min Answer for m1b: -2.6 min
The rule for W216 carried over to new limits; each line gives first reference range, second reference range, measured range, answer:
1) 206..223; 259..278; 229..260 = -3.2 min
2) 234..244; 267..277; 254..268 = 0.1 min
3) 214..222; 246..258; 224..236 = -1.3 min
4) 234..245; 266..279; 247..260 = 0.1 min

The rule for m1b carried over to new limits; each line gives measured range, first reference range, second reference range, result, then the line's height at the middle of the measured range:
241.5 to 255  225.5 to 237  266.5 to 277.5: -1.1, 66.3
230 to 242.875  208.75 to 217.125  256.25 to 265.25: -1.3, 60.2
